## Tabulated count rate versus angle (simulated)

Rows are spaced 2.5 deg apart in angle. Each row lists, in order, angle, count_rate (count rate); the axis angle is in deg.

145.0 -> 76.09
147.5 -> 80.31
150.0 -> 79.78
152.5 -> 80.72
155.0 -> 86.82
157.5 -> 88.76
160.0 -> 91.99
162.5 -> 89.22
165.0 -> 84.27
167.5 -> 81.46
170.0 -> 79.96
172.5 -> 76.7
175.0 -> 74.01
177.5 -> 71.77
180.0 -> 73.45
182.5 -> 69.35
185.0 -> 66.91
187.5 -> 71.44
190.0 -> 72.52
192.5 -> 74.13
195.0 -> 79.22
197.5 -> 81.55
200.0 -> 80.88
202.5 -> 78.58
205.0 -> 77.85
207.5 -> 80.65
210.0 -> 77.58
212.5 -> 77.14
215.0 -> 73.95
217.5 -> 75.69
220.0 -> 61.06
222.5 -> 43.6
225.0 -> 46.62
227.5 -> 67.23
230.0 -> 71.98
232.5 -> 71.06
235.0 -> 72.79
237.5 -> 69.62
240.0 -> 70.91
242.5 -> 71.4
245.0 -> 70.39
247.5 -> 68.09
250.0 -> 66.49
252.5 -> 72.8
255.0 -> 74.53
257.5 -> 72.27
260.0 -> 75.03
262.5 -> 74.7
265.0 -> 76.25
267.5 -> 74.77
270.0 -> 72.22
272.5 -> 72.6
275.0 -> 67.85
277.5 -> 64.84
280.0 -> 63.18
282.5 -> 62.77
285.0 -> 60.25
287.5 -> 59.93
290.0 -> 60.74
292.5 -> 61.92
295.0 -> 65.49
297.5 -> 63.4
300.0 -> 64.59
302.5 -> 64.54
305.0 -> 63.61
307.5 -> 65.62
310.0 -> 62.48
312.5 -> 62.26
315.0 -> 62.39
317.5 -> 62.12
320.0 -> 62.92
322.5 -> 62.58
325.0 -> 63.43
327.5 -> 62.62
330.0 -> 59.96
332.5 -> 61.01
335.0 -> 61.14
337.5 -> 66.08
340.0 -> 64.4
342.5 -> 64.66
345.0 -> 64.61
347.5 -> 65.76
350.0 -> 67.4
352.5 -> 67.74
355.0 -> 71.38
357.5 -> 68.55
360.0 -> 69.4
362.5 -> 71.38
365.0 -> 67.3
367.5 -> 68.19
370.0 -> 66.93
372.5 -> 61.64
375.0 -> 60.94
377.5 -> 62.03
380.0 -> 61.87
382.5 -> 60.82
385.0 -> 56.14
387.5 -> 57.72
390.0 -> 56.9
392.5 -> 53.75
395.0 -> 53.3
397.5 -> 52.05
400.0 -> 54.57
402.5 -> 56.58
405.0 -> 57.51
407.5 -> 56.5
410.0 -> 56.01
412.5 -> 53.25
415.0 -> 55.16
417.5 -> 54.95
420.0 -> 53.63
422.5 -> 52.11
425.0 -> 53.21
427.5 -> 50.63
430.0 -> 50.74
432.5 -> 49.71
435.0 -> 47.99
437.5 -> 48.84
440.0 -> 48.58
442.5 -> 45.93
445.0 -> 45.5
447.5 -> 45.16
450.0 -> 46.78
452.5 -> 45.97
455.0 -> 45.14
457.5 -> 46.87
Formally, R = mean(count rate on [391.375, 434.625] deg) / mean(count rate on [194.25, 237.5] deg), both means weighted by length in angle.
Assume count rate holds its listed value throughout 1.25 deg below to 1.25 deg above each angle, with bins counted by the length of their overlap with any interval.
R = 0.8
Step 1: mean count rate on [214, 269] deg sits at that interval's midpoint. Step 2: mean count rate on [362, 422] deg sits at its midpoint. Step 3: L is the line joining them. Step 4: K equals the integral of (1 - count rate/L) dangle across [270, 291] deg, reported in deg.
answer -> 0.59 deg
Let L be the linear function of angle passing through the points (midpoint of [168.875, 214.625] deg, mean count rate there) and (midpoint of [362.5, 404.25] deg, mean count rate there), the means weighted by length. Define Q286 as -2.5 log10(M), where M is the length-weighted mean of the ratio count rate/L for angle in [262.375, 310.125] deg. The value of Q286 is 0.03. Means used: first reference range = 75.7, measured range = 66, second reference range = 59.8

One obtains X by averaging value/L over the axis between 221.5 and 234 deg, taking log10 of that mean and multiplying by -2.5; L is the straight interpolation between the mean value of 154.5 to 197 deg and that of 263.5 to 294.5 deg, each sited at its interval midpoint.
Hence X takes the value 0.19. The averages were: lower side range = 78.3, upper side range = 66.5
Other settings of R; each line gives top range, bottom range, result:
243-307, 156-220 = 0.87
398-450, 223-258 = 0.76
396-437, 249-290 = 0.77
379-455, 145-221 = 0.67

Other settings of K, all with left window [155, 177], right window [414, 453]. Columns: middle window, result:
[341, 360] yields -2.29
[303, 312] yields 0.22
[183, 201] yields 1.11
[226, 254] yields 1.43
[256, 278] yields -0.64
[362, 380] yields -2.33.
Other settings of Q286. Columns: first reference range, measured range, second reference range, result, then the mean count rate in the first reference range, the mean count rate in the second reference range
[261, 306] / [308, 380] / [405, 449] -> -0.084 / 66.4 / 51.2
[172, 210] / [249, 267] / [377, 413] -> -0.064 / 75.3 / 56.6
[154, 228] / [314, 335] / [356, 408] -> 0.052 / 75.2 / 60.8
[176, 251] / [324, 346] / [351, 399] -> 0.027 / 71.2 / 62.5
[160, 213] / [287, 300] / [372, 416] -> 0.071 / 77.4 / 57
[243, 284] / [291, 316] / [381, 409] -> 0.042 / 70.5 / 56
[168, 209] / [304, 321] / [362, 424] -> 0.035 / 75.7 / 58.3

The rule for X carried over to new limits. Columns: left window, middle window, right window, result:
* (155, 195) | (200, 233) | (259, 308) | 0.06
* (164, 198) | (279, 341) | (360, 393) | 0.07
